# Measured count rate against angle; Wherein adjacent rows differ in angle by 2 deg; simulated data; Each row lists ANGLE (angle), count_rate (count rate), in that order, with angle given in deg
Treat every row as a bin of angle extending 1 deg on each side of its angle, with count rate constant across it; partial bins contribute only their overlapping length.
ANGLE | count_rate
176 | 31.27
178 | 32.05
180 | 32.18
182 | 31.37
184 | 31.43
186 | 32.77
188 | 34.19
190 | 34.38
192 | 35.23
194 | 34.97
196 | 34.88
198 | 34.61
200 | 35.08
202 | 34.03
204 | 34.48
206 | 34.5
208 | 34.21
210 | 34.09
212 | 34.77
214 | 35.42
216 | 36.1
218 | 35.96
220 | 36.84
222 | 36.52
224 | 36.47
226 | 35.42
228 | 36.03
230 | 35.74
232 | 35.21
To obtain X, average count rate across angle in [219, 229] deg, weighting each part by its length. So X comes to 36.3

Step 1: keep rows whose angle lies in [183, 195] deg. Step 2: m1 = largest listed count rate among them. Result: 35.23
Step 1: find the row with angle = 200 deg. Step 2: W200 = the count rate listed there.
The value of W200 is 35.08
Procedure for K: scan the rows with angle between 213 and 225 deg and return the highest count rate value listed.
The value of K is 36.84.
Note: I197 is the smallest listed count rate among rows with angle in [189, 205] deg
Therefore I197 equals 34.03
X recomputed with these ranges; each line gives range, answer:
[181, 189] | 32.4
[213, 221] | 36.1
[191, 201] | 35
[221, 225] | 36.5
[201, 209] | 34.3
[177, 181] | 32.1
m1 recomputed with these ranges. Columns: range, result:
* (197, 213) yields 35.08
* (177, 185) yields 32.18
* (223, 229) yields 36.47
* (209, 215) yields 35.42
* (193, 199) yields 34.97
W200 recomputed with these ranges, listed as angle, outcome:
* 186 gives 32.77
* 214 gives 35.42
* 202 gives 34.03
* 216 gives 36.1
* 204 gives 34.48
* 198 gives 34.61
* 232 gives 35.21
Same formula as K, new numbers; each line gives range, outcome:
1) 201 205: 34.48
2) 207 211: 34.21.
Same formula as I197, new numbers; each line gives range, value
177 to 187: 31.37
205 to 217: 34.09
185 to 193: 32.77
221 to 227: 35.42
